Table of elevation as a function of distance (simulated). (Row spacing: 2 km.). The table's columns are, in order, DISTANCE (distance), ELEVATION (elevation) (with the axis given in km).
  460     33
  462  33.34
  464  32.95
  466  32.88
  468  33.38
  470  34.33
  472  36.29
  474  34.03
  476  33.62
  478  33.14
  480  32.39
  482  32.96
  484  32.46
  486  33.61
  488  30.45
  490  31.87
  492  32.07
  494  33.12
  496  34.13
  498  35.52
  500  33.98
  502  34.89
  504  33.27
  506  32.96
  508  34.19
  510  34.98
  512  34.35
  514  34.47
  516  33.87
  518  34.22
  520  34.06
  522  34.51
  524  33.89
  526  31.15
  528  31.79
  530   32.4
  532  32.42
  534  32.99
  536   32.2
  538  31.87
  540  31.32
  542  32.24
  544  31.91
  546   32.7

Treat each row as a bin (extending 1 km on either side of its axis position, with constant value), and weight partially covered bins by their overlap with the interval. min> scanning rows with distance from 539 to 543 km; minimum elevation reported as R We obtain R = 31.32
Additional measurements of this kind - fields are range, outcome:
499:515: 32.96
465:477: 32.88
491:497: 32.07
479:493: 30.45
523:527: 31.15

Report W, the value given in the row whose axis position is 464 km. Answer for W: 32.95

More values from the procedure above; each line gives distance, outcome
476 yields 33.62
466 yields 32.88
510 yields 34.98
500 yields 33.98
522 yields 34.51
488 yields 30.45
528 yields 31.79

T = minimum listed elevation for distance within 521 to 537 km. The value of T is 31.15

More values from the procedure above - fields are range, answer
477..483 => 32.39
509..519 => 33.87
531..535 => 32.42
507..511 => 34.19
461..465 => 32.95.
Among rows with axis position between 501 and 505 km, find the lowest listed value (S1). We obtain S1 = 33.27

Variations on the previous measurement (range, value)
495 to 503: 33.98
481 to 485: 32.46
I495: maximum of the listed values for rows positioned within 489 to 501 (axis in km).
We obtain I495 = 35.52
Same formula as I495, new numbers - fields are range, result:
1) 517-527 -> 34.51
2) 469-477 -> 36.29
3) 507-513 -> 34.98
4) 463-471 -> 34.33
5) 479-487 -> 33.61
